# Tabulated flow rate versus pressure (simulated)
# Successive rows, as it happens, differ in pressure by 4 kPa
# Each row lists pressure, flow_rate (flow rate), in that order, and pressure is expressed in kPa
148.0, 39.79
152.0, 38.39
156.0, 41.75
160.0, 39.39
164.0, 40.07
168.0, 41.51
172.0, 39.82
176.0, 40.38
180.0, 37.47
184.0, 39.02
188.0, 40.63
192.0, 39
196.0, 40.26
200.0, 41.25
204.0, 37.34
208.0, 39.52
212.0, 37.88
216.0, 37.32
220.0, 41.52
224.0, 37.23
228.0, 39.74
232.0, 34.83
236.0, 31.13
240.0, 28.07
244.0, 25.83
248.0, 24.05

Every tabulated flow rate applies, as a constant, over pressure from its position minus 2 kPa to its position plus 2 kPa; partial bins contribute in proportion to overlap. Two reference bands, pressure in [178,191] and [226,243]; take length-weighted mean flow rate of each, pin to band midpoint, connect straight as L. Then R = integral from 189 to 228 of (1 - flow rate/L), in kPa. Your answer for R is -3.26 kPa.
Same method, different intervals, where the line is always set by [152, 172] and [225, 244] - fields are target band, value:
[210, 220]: -1.02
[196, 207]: -0.97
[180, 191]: -0.41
